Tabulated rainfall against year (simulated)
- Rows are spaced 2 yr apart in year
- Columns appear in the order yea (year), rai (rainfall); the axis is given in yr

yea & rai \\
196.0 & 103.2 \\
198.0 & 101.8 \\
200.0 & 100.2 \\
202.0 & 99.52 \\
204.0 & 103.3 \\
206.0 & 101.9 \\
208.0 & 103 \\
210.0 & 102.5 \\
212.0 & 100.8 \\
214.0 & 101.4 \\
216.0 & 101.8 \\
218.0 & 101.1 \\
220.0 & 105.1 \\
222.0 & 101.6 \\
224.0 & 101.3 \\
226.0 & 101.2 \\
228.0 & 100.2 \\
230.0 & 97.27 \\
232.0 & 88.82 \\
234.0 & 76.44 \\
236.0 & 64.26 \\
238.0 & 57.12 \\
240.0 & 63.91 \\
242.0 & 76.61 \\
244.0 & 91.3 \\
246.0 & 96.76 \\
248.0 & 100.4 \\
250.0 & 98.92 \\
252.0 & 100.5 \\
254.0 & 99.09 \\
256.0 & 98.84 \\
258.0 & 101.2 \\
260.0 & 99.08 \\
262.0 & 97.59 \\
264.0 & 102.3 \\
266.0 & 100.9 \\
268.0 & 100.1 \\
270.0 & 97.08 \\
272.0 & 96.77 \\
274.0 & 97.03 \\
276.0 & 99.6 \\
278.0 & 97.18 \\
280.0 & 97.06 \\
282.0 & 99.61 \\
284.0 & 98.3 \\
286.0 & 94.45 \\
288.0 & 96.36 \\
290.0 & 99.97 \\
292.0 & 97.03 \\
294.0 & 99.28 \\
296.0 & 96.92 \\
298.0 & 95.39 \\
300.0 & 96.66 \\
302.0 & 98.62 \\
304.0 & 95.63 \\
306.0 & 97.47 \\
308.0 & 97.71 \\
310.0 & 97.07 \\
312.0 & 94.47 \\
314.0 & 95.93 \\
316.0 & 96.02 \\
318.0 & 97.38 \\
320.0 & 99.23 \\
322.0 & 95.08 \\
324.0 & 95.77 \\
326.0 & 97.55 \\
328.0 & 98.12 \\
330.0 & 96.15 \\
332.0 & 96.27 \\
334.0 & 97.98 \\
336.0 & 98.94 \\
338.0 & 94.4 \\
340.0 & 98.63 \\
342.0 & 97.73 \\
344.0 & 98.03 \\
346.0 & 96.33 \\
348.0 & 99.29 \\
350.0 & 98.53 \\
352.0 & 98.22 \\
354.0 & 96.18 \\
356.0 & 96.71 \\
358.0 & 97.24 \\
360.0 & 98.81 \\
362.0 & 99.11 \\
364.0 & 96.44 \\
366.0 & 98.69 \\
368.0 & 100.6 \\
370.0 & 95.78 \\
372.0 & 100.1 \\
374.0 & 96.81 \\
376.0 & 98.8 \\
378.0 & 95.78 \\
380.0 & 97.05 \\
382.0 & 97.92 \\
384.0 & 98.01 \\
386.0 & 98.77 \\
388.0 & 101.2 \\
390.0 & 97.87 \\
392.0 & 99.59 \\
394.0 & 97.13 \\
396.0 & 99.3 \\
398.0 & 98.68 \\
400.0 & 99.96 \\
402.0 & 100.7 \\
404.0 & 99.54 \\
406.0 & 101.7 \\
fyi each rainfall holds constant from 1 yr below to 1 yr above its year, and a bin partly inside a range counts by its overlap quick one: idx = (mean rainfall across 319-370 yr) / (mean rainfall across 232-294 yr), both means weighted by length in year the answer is 1.05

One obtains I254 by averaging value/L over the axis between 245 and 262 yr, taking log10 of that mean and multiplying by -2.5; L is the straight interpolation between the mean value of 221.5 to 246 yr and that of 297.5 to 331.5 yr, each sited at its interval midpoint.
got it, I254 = -0.13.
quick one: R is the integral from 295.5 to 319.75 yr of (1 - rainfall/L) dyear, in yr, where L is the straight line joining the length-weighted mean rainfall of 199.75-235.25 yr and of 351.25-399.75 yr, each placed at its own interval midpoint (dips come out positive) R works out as 0.5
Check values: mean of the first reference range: 99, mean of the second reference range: 98.1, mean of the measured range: 96.7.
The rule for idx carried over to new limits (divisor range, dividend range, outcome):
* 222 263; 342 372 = 1.08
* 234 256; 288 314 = 1.14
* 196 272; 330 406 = 1.03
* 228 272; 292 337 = 1.06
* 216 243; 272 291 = 1.11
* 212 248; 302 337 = 1.07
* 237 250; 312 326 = 1.17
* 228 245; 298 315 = 1.23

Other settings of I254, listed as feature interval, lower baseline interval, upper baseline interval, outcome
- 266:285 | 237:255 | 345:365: -0.09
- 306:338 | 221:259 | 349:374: -0.02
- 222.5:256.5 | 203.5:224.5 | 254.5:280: 0.13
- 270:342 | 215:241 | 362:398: -0.04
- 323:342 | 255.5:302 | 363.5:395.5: 0.01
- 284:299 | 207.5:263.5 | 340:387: -0.02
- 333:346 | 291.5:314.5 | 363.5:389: 0.00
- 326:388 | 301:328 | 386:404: 0.00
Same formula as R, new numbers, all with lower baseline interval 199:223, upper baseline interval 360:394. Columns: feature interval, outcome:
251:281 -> 0.51 yr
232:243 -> 3.44 yr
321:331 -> 0.28 yr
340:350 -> 0.10 yr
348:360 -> 0.13 yr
